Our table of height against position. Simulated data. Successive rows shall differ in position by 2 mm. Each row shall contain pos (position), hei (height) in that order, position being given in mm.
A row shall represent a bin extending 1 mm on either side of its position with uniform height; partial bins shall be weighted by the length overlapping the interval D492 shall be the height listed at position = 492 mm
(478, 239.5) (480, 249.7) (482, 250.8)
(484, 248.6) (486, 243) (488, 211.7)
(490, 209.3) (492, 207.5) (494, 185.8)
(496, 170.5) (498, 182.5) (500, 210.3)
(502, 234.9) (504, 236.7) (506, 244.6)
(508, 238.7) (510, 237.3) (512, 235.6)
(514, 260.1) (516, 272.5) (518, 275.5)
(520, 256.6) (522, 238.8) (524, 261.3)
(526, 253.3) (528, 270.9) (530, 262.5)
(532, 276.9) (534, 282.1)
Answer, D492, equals 207.5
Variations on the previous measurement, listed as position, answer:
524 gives 261.3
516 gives 272.5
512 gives 235.6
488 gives 211.7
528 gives 270.9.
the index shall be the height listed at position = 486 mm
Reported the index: 243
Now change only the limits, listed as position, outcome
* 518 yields 275.5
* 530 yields 262.5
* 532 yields 276.9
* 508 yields 238.7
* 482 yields 250.8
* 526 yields 253.3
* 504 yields 236.7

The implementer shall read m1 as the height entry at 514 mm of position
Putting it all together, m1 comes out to 260.1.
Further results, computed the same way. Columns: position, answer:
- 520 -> 256.6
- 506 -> 244.6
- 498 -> 182.5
